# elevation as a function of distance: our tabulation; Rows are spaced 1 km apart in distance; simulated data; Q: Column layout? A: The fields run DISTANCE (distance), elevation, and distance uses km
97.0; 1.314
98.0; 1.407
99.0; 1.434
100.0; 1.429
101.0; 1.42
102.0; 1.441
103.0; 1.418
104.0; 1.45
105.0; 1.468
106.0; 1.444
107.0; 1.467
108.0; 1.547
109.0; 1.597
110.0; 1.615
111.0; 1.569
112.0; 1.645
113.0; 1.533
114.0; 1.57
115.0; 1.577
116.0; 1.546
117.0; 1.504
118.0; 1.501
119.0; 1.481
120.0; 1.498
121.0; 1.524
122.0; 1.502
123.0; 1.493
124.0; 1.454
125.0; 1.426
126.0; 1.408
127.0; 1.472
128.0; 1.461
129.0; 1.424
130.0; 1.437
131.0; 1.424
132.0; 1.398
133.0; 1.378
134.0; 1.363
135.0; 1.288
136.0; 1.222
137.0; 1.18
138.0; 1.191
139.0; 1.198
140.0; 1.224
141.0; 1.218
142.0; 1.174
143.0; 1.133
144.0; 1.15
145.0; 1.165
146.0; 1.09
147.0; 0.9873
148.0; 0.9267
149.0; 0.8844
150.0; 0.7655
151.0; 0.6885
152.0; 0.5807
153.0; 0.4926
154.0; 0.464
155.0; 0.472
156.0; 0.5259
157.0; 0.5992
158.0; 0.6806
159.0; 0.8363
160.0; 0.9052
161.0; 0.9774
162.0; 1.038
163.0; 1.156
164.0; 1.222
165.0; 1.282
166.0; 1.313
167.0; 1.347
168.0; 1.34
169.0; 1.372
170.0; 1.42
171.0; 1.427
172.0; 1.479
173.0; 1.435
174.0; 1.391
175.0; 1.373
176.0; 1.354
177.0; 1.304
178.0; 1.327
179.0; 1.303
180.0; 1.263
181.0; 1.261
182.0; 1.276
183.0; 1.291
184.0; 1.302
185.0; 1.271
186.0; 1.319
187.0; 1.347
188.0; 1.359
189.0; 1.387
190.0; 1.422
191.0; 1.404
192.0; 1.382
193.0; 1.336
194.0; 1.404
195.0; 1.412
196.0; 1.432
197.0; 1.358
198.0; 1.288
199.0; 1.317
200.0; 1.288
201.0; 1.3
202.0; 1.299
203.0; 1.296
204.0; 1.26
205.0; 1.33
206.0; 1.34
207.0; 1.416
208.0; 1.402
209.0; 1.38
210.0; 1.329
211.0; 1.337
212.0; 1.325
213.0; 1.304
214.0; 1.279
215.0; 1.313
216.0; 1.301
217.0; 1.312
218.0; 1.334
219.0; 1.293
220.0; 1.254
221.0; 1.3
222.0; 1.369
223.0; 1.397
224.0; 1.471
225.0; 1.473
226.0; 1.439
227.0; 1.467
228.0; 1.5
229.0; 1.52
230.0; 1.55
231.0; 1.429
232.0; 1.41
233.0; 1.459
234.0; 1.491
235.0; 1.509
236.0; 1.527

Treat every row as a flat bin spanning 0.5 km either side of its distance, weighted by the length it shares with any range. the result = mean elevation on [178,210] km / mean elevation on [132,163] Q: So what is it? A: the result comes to 1.38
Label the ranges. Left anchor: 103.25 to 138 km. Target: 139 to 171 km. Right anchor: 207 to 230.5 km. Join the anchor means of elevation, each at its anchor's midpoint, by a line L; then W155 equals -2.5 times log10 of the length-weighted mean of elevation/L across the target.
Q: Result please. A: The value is 0.40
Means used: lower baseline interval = 1.46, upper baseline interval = 1.38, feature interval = 0.992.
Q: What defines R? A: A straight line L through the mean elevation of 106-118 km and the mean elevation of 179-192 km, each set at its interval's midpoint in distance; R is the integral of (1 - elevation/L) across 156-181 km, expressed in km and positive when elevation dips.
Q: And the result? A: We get 3.2 km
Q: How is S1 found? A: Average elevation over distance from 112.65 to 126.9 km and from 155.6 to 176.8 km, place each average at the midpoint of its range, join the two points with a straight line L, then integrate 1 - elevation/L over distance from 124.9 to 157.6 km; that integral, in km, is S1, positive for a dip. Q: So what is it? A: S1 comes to 6.8 km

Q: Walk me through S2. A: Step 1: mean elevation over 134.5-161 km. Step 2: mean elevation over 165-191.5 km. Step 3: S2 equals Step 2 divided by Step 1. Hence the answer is 1.46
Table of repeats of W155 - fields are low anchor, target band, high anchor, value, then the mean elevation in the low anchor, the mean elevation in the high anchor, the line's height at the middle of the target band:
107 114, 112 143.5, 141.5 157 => -0.14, 1.57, 0.826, 1.24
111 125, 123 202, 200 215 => 0.18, 1.52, 1.33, 1.43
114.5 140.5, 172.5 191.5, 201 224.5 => 0.02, 1.41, 1.33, 1.36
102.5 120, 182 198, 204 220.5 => 0.01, 1.52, 1.33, 1.37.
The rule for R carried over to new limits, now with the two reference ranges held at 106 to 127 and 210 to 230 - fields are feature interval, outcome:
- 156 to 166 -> 3.4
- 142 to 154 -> 4.8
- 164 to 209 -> 2.3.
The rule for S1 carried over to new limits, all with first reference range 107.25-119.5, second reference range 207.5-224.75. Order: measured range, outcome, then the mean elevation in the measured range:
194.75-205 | 0.36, 1.32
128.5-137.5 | 1.00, 1.35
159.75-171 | 1.65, 1.23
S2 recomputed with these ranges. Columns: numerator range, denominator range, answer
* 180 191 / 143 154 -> 1.53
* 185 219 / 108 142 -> 0.94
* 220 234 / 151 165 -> 1.84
